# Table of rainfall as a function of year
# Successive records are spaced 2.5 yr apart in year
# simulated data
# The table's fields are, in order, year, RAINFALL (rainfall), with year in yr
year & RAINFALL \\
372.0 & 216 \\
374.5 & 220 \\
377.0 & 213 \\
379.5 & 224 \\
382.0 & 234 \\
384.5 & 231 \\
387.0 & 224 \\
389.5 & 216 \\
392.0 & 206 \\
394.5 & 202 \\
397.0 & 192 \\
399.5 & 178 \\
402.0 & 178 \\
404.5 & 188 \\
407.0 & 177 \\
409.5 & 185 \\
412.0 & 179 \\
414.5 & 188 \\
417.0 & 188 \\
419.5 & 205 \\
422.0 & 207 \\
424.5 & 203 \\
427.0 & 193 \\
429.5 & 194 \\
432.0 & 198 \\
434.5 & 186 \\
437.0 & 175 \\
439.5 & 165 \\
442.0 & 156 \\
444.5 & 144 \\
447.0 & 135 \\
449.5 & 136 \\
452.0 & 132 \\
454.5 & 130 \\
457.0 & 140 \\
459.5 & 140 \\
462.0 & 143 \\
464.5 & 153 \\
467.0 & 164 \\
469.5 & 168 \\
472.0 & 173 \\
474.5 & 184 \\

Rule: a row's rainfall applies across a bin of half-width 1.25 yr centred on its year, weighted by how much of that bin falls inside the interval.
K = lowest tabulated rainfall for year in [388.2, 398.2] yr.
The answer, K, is 192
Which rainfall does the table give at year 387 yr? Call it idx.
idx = 224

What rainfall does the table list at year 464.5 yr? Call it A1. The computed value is 153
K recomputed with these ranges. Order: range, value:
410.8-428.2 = 179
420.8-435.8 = 186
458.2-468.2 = 140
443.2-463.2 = 130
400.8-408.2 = 177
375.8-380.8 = 213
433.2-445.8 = 144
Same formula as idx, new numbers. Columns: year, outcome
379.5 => 224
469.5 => 168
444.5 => 144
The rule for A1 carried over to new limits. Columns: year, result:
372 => 216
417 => 188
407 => 177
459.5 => 140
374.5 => 220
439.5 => 165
